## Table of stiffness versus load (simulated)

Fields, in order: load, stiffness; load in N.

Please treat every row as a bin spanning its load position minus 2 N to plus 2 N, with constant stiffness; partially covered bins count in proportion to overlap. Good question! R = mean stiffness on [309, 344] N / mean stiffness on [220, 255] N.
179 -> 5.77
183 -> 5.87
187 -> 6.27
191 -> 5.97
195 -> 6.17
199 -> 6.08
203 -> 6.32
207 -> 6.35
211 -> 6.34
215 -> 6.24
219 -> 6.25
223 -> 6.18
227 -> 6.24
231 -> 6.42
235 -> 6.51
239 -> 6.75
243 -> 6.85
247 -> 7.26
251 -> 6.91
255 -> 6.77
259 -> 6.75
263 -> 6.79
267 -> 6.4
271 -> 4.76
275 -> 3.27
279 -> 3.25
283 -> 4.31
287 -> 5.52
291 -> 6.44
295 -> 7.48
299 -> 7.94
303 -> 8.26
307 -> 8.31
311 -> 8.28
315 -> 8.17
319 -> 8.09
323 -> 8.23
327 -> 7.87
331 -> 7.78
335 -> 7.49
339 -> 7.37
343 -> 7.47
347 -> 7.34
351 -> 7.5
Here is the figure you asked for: 1.2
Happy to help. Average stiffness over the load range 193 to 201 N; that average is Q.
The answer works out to 6.12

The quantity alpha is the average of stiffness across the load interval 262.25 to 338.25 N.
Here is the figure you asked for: 6.78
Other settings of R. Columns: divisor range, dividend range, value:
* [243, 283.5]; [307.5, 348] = 1.36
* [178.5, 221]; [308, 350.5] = 1.27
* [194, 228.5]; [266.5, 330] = 1.07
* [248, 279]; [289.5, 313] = 1.34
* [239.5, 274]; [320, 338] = 1.21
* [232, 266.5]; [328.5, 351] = 1.10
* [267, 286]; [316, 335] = 1.87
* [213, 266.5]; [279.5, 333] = 1.11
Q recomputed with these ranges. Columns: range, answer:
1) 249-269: 6.72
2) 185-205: 6.16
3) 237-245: 6.8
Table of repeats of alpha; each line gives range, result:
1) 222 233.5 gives 6.3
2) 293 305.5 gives 7.91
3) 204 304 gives 6.23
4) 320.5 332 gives 7.98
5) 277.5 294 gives 5.09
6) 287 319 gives 7.71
